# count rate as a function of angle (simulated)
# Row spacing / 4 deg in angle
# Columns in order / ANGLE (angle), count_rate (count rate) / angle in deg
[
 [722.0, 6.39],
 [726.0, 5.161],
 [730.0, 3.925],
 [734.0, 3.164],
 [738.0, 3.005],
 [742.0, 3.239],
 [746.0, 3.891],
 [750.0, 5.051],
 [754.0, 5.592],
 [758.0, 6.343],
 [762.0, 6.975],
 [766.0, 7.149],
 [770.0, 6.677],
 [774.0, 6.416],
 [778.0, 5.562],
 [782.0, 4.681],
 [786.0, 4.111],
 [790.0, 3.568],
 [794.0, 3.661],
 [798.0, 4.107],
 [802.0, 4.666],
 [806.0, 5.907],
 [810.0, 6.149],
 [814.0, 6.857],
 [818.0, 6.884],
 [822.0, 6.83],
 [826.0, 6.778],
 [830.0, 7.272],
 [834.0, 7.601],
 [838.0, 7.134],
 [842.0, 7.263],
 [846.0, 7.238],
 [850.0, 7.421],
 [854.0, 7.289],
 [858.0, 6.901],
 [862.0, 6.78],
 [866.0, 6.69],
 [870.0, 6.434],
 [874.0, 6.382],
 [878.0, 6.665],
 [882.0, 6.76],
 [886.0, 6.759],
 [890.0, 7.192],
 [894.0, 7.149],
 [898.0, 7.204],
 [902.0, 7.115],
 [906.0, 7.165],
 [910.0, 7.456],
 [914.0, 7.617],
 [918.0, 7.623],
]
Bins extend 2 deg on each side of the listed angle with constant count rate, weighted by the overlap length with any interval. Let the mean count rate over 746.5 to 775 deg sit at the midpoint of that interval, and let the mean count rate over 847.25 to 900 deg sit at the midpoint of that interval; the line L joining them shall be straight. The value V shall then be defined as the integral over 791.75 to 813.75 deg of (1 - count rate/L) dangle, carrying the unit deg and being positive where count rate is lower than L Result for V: 4.8 deg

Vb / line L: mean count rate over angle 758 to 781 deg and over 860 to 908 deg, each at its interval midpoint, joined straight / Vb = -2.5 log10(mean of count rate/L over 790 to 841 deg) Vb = 0.09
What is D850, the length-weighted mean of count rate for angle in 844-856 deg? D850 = 7.32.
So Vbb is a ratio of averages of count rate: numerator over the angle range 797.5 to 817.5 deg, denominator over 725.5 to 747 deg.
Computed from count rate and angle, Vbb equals 1.6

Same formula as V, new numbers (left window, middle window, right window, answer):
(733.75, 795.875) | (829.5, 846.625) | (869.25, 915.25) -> -3.2 deg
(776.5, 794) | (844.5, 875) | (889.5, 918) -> -3.5 deg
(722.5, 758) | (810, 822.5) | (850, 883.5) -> -2.0 deg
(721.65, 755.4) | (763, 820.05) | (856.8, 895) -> -3.1 deg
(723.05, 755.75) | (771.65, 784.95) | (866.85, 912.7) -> -1.6 deg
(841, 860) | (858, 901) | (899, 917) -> 2.8 deg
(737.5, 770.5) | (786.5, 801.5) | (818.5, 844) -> 5.7 deg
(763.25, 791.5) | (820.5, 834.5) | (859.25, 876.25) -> -2.2 deg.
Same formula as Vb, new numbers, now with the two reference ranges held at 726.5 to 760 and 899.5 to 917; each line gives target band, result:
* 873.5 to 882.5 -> 0.03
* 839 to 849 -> -0.18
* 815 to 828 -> -0.19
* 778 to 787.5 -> 0.08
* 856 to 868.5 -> -0.04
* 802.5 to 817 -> -0.12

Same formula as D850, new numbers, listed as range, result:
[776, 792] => 4.48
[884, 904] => 7.08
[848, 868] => 7.02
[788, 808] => 4.38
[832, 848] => 7.31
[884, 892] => 6.98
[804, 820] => 6.45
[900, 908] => 7.14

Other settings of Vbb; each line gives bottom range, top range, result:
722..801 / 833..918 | 1.44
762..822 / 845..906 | 1.25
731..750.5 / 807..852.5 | 1.96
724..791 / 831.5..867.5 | 1.43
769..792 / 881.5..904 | 1.38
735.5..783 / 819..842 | 1.33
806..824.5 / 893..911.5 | 1.09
